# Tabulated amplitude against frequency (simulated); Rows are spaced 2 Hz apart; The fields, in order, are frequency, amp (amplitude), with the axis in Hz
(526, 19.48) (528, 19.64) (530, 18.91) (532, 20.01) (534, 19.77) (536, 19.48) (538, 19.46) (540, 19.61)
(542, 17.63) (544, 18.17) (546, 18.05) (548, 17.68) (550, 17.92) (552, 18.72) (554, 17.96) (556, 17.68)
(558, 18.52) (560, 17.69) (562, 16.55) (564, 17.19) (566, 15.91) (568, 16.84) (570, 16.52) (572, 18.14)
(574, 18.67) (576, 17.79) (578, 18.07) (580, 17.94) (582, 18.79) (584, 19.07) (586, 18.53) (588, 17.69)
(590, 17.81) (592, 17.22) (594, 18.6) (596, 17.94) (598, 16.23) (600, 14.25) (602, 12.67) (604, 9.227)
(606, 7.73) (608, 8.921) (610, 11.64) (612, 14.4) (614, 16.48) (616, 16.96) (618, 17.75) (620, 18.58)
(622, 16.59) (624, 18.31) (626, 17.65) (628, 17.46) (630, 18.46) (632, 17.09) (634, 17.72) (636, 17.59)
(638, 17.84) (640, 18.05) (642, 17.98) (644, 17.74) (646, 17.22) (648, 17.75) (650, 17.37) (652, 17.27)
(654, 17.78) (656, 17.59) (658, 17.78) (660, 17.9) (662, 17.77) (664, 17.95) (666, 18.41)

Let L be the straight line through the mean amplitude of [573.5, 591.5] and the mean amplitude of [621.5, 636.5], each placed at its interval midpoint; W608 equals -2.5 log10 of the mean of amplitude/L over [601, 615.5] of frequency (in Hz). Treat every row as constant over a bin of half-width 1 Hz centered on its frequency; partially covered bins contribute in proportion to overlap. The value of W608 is 0.46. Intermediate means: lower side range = 18.2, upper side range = 17.6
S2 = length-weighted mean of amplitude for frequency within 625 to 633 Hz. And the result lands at 17.7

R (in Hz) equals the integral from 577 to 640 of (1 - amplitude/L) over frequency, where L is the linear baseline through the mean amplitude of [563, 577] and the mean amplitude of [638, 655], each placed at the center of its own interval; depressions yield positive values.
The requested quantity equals 4.2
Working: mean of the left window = 17.3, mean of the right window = 17.7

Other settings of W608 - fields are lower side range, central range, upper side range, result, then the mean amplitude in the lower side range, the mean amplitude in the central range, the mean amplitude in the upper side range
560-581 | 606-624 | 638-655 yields 0.18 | 17.4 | 14.9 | 17.7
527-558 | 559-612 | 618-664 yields 0.14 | 18.7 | 16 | 17.7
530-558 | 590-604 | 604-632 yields 0.03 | 18.6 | 15.8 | 15.3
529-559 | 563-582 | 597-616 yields -0.11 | 18.6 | 17.5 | 12.6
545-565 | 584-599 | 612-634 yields -0.01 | 17.8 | 17.8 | 17.4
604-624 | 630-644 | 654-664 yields -0.11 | 14.3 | 17.8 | 17.8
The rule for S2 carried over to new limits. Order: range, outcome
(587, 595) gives 17.8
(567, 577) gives 17.6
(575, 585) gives 18.3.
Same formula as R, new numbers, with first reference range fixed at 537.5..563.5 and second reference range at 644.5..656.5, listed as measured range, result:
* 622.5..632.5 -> -0.1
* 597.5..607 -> 3.2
